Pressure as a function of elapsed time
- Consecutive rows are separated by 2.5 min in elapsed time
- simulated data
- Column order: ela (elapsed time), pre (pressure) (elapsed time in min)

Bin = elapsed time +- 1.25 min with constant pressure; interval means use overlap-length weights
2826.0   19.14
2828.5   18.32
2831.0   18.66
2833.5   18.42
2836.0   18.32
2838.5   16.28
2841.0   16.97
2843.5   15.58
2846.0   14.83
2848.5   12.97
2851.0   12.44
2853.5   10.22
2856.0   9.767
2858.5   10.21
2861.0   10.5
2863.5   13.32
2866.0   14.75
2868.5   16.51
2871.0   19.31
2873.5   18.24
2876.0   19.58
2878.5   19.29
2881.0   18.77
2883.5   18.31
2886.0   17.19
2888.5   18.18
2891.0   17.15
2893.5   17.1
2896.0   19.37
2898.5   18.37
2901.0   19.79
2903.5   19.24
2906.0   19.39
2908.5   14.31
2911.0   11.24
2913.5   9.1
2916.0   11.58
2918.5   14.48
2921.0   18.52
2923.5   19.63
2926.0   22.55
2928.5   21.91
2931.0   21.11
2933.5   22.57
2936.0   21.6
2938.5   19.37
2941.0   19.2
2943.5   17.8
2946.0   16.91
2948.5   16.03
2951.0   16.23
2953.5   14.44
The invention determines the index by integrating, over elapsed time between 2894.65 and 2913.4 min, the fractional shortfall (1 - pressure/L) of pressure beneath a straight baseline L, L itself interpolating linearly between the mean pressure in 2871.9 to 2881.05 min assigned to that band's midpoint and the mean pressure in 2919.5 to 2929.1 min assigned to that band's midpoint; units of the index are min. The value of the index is 2.8 min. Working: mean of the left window 19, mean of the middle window 16.9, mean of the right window 20.4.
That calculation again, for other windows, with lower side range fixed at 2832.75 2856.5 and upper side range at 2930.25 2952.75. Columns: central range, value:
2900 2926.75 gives 2.15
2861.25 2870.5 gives 0.50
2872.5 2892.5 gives -2.52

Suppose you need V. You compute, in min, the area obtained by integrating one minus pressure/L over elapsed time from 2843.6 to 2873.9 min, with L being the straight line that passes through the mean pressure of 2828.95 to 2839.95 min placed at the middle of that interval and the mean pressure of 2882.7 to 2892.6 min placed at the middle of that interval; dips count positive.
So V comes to 7.3 min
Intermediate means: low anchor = 17.9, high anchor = 17.7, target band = 13.5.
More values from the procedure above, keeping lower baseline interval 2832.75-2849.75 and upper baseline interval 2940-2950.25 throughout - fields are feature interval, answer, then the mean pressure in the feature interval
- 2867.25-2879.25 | -1.5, 18.6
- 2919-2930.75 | -2.2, 20.3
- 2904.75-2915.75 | 2.3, 13.3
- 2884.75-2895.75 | -0.6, 17.6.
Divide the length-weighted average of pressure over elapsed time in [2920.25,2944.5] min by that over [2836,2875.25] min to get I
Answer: 1.43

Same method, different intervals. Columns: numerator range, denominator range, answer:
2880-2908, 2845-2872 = 1.40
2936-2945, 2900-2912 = 1.14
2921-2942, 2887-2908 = 1.13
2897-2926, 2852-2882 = 1.09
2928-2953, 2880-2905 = 1.04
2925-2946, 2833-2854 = 1.35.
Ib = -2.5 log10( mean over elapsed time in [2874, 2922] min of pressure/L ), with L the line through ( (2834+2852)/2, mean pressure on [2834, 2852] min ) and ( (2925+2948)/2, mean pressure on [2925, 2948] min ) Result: 0.08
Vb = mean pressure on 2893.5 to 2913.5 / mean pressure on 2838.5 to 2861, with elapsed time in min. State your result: 1.30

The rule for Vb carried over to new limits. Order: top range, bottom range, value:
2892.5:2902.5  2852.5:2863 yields 1.80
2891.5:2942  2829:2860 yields 1.23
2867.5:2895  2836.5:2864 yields 1.38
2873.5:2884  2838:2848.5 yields 1.22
